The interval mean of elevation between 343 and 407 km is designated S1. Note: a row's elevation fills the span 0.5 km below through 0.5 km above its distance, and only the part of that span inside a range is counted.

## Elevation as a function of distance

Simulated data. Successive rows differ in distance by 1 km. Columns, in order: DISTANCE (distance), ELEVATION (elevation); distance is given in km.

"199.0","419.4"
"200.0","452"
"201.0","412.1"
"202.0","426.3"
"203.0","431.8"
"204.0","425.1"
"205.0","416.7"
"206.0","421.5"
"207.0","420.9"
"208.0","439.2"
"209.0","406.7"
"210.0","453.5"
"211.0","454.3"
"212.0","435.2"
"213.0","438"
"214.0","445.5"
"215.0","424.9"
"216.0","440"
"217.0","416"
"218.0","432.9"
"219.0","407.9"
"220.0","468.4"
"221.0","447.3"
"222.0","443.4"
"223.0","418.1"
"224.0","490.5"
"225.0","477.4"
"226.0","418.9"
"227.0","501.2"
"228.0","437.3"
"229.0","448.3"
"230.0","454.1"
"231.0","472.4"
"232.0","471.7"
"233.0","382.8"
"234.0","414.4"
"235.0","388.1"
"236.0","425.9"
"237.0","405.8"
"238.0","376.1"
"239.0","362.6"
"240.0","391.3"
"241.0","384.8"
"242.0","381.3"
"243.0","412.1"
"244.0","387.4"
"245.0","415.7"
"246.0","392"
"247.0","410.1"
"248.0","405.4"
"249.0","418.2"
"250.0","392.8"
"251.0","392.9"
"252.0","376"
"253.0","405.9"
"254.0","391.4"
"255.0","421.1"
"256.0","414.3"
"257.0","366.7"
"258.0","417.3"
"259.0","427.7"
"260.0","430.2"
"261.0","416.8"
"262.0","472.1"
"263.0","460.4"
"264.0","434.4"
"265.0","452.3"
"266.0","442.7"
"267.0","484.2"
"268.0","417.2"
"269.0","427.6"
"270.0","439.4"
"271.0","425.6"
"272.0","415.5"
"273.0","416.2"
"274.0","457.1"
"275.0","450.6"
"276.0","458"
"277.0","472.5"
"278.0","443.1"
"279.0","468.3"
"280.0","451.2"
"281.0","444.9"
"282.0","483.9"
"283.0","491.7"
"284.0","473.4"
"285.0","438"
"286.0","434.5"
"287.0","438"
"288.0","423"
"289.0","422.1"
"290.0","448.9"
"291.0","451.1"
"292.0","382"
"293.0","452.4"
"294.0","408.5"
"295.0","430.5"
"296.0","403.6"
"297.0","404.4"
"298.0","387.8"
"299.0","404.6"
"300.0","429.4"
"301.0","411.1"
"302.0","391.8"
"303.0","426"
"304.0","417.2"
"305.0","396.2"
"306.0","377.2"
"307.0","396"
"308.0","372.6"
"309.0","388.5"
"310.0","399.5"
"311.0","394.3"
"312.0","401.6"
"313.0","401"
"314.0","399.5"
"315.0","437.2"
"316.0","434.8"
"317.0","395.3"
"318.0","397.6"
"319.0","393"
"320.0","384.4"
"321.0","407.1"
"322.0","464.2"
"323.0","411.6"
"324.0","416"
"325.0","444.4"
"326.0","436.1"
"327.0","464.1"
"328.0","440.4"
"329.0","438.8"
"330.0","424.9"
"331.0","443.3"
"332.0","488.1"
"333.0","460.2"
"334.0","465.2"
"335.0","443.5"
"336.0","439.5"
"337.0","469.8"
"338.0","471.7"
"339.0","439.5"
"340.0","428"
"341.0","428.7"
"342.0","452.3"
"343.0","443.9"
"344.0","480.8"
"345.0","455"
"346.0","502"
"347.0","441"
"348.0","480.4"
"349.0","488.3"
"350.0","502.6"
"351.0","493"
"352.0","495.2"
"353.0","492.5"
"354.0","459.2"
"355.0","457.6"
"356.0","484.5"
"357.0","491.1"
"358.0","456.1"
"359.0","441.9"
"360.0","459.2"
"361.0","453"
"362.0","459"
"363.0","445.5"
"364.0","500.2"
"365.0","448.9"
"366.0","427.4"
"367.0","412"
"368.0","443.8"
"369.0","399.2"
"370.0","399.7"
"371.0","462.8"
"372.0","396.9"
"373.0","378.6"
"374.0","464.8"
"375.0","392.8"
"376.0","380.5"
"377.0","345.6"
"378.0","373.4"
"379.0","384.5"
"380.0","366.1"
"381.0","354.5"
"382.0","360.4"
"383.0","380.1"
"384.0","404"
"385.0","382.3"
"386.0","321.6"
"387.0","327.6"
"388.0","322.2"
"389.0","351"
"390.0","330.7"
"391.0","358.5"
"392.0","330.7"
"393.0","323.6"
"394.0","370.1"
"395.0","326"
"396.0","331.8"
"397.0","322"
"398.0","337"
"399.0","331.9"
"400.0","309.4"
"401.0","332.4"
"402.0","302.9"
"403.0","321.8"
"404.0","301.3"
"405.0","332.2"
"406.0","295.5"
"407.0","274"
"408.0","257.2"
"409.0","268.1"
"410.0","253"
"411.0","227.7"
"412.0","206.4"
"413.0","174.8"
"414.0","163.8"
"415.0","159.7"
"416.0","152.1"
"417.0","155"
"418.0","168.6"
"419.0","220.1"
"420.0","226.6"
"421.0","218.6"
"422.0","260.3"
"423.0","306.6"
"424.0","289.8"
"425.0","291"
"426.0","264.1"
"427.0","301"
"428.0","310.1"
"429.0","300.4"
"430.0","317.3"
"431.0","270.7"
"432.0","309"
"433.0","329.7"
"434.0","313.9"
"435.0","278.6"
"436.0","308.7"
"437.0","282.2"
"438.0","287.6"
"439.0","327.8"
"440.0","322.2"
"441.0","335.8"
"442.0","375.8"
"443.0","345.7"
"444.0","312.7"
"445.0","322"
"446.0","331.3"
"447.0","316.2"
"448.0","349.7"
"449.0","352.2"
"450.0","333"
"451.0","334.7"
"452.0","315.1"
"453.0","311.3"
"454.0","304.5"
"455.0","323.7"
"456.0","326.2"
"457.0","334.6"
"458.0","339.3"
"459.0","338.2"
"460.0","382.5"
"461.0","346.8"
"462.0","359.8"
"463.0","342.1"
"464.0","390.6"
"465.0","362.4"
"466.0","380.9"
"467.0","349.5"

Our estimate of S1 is 399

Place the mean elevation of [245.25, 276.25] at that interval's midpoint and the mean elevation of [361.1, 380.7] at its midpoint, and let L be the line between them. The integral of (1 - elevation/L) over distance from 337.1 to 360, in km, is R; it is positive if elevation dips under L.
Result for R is -2.8 km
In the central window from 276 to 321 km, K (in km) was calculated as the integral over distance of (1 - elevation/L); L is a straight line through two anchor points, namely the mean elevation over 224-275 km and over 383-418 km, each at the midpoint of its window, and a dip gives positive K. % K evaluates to -4.8 km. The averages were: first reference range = 422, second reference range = 292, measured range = 421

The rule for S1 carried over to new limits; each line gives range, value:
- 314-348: 441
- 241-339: 425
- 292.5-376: 435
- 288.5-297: 424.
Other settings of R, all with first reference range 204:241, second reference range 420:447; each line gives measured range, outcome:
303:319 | -1.0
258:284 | -3.0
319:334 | -2.8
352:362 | -3.4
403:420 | 4.8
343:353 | -3.5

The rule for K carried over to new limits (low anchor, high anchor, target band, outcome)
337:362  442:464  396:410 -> 3.30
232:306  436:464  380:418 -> 6.42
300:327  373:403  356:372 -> -3.27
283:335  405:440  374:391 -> -2.52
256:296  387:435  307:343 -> -4.38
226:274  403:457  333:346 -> -3.76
